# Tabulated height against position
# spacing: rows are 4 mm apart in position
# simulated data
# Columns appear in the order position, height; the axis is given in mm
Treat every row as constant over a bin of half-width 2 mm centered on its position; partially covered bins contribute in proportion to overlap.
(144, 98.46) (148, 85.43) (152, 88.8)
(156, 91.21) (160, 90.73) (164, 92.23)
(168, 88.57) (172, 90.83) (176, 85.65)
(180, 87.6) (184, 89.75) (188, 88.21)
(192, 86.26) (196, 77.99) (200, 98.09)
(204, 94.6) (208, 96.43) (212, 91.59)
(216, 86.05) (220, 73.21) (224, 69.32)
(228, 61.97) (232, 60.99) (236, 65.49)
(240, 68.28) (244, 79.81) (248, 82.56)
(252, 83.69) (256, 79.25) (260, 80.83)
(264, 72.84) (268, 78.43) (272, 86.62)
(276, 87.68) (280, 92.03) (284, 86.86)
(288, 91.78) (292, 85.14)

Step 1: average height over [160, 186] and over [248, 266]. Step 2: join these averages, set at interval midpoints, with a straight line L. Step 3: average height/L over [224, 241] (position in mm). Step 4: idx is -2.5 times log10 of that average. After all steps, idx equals 0.26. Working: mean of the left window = 89.2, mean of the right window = 79.5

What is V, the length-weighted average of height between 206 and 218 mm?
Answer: 91.4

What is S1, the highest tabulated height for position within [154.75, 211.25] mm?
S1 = 98.09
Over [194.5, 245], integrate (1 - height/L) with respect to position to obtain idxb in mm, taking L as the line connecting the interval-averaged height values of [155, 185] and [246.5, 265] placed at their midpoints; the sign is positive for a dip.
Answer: 3.3 mm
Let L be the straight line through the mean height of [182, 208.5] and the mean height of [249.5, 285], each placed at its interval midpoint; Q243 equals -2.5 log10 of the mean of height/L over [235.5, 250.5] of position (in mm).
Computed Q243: 0.14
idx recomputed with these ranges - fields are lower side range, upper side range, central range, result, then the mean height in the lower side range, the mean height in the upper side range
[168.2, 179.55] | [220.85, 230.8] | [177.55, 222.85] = -0.15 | 88.2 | 66.1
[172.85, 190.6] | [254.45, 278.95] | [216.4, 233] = 0.23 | 87.9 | 81.4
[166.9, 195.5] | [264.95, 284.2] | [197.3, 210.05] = -0.10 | 87.6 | 85.5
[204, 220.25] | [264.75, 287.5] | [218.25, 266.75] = 0.19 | 89.2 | 85.9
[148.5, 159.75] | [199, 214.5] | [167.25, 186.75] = 0.04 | 89.5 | 94.7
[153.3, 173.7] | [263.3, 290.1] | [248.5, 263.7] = 0.08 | 90.6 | 85.8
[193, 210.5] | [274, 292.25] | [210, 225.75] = 0.14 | 91.5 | 89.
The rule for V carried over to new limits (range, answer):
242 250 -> 81.2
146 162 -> 89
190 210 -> 90.7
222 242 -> 65.2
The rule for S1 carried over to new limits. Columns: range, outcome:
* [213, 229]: 86.05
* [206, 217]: 96.43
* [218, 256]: 83.69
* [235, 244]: 79.81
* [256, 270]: 80.83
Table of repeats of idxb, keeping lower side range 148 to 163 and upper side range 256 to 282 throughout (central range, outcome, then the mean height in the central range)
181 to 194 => 0.0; 88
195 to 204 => -0.4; 90.6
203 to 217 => -1.0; 92.4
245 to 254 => 0.1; 82.8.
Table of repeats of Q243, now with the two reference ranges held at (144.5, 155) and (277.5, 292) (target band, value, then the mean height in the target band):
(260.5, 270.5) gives 0.16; 77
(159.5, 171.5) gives -0.02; 90.5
